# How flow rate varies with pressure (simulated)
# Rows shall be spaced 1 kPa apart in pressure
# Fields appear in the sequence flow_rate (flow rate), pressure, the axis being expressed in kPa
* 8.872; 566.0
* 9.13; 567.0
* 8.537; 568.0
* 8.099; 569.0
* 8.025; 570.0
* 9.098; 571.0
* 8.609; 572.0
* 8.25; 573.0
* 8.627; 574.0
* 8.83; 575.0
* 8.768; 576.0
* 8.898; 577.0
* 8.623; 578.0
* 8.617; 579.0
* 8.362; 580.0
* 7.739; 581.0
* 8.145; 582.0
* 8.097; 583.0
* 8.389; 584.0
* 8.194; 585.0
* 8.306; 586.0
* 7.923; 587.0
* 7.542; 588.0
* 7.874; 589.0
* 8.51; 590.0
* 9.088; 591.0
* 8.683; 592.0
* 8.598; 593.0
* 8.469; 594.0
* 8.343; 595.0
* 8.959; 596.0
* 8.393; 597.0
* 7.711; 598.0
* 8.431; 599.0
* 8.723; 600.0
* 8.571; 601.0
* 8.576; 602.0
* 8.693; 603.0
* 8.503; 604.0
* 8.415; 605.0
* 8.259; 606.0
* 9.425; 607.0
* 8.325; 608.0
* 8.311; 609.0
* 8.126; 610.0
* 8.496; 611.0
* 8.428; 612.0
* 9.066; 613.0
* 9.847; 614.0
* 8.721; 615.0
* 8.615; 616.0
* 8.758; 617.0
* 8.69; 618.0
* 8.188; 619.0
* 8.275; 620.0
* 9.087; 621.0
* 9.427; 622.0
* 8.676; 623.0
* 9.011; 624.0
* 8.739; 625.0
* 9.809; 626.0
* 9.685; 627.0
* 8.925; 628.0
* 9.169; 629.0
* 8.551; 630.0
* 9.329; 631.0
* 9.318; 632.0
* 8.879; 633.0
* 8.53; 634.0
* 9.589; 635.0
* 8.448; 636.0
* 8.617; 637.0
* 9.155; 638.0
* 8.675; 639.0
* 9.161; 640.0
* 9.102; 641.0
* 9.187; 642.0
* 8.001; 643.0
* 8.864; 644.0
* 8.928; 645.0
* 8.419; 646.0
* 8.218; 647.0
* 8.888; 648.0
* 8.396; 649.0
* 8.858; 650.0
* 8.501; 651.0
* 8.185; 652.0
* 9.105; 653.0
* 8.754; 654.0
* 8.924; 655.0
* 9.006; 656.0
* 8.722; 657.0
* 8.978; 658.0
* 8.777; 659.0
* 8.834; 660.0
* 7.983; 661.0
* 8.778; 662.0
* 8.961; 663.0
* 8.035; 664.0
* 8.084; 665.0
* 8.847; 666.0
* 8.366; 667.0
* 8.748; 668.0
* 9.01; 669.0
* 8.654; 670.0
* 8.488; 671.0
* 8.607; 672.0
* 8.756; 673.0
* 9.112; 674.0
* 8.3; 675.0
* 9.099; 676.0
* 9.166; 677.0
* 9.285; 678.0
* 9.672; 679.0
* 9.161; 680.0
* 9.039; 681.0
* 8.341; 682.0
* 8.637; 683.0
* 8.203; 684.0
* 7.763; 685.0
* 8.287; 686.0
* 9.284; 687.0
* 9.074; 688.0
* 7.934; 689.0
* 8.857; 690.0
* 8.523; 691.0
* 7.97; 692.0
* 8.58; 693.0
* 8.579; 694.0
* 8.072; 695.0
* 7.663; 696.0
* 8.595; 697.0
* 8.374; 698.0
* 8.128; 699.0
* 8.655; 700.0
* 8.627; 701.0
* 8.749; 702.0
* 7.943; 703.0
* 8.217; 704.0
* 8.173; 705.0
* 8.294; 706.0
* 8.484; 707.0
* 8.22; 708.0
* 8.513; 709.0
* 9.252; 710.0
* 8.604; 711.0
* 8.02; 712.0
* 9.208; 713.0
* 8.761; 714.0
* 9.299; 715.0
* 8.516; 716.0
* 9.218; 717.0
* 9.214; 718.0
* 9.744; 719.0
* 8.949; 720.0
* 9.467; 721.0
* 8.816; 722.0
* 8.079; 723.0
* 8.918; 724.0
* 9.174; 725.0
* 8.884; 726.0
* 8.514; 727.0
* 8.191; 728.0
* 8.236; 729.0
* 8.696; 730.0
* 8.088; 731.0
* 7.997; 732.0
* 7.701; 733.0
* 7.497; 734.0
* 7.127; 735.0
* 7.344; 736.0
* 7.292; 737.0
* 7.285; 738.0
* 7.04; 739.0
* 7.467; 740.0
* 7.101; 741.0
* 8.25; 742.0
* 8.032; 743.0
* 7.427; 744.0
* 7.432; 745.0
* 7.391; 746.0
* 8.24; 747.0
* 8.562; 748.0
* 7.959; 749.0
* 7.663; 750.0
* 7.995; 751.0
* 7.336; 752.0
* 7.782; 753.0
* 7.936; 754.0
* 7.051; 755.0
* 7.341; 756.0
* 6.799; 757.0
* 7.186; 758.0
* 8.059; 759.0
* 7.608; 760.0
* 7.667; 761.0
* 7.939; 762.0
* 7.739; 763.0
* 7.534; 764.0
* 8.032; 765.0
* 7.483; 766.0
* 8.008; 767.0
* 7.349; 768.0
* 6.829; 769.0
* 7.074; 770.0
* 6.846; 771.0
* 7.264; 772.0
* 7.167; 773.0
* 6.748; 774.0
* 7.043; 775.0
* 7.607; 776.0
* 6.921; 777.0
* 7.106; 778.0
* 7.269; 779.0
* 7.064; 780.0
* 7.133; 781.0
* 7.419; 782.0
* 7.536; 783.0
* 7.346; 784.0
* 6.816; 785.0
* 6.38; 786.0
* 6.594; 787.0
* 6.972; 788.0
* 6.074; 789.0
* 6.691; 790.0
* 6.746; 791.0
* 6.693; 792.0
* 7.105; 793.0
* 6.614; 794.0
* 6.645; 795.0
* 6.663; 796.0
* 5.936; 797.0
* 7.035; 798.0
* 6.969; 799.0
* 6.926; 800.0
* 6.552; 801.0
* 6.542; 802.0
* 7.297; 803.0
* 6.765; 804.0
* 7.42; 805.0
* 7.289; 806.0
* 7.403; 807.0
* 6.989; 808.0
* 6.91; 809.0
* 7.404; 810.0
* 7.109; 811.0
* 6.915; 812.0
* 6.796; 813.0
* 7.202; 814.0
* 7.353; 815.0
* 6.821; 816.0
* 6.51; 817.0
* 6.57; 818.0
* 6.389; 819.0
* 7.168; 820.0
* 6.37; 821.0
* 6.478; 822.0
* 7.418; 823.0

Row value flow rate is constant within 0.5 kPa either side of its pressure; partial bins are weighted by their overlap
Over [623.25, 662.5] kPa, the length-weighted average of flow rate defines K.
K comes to 8.85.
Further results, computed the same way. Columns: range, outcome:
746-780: 7.48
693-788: 7.9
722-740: 8.01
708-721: 8.93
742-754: 7.83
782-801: 6.78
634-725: 8.68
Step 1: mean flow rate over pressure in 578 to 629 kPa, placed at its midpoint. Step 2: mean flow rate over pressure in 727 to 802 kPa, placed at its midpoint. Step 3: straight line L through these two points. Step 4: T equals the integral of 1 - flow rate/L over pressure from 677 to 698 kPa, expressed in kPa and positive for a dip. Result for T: -1.7 kPa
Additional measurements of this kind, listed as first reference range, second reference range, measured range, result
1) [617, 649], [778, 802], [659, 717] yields -3.10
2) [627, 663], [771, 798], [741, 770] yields -1.36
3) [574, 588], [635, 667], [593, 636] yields -1.19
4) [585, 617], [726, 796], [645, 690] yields -3.56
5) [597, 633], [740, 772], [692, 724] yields -2.48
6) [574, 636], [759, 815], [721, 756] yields -1.90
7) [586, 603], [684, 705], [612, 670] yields -2.86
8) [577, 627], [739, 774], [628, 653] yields -1.47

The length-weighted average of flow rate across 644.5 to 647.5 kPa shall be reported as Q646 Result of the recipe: 8.52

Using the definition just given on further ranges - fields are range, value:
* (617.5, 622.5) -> 8.73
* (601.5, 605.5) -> 8.55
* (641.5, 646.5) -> 8.68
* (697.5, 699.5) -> 8.25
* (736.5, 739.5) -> 7.21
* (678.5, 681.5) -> 9.29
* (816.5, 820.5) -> 6.66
